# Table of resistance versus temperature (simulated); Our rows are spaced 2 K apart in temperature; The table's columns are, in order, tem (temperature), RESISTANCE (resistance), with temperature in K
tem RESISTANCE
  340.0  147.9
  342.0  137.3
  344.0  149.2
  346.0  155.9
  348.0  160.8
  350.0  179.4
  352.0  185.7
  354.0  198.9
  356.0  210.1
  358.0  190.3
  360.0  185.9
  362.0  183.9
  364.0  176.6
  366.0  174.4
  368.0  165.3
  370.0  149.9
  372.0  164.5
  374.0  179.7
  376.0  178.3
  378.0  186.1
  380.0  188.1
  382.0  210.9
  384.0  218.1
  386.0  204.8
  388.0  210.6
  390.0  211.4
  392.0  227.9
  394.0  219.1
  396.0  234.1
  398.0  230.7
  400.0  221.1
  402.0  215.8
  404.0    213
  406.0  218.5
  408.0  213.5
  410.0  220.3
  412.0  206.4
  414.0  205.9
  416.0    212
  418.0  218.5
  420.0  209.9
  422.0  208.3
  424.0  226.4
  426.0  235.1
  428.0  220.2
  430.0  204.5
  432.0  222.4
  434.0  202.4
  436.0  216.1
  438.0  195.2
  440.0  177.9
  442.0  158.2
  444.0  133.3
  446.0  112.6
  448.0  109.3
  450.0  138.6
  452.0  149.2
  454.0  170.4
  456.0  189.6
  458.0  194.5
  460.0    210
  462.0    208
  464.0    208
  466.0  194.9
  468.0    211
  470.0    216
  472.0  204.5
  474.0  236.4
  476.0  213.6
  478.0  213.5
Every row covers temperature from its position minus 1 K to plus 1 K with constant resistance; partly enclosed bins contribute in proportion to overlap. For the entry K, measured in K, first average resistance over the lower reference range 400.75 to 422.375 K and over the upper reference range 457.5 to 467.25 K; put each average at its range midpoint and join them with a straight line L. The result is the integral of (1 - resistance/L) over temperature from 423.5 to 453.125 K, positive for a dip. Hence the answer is 4.2 K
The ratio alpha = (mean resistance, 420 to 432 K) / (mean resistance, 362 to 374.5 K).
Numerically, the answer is 1.29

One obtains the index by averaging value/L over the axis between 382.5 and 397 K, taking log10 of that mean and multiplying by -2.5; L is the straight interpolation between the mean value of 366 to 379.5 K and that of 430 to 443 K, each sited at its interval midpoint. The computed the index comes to -0.22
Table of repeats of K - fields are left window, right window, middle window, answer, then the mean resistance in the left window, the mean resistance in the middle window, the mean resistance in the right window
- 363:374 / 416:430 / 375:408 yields -4.0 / 167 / 212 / 218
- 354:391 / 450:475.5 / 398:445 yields -3.4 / 189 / 207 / 197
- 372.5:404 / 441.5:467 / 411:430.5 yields -2.8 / 209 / 215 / 168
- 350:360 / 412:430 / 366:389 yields 1.7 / 194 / 186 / 216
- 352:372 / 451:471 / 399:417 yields -2.5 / 181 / 214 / 195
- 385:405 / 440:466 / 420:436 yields -2.3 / 219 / 217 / 167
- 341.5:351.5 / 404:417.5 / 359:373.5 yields 0.3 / 159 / 172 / 213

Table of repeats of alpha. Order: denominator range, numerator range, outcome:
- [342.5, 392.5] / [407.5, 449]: 1.06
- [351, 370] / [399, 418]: 1.17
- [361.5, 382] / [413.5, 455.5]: 1.06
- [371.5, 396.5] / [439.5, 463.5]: 0.81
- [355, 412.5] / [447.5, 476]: 0.95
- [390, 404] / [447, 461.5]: 0.75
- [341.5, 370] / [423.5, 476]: 1.09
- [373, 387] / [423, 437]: 1.12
